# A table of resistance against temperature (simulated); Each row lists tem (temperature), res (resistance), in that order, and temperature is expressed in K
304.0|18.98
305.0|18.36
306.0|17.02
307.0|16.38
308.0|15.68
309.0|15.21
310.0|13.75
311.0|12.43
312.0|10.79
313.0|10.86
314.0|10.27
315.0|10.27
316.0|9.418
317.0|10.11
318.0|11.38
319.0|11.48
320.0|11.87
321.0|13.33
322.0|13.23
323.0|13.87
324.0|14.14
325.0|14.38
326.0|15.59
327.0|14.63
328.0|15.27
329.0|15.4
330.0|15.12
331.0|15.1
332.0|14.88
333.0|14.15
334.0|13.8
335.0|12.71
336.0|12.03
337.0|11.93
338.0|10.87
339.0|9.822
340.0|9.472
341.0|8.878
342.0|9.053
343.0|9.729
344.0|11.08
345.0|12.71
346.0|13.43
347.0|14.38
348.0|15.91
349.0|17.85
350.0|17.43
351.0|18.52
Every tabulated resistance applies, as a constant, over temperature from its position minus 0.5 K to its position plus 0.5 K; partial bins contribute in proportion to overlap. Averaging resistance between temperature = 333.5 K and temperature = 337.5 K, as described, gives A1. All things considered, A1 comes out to 12.6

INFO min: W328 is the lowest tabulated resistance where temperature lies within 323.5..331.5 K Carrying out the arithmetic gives 14.14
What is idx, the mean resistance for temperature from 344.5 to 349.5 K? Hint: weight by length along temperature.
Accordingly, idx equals 14.9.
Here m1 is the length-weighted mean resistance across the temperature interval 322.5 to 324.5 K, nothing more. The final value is 14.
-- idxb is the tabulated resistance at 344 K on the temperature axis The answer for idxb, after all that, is 11.08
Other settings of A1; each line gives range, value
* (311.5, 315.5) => 10.5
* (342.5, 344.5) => 10.4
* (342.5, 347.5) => 12.3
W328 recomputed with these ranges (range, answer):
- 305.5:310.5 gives 13.75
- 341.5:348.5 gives 9.053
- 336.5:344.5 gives 8.878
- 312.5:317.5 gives 9.418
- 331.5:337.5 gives 11.93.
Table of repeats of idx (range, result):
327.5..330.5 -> 15.3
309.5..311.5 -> 13.1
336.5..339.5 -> 10.9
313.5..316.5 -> 9.99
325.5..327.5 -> 15.1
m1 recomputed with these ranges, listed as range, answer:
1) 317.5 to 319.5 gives 11.4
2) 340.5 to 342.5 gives 8.97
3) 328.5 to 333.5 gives 14.9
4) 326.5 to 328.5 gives 14.9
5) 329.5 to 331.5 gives 15.1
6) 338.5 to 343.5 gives 9.39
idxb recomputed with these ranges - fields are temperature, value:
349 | 17.85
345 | 12.71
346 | 13.43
